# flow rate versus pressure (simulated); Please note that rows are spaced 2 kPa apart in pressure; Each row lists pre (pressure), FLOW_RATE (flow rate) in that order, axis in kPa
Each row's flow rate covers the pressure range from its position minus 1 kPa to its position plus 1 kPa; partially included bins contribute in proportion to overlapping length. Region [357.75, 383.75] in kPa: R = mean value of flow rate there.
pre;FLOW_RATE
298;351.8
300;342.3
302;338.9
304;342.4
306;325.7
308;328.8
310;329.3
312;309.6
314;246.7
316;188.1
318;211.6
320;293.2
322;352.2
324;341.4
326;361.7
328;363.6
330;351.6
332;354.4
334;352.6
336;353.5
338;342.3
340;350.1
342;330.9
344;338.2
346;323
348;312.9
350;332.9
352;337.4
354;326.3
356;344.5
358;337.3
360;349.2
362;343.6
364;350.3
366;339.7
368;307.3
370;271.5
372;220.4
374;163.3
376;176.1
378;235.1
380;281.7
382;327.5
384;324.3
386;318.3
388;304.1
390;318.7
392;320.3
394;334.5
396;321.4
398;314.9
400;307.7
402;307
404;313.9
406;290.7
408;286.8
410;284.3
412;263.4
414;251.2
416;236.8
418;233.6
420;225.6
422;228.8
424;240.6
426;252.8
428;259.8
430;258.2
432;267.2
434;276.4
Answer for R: 284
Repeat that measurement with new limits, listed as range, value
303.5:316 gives 303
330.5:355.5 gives 338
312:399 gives 311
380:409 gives 312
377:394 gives 306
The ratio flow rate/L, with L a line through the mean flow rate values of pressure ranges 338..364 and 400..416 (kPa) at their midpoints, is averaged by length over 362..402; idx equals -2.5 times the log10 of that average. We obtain 0.05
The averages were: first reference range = 336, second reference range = 284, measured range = 293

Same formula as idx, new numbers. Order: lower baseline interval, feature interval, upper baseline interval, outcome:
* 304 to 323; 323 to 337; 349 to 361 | -0.148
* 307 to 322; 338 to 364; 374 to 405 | -0.174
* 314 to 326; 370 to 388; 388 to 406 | 0.185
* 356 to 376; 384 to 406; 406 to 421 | -0.163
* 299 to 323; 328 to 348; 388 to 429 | -0.165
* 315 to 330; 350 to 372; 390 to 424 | -0.109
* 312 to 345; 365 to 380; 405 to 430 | 0.167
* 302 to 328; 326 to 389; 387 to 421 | -0.061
